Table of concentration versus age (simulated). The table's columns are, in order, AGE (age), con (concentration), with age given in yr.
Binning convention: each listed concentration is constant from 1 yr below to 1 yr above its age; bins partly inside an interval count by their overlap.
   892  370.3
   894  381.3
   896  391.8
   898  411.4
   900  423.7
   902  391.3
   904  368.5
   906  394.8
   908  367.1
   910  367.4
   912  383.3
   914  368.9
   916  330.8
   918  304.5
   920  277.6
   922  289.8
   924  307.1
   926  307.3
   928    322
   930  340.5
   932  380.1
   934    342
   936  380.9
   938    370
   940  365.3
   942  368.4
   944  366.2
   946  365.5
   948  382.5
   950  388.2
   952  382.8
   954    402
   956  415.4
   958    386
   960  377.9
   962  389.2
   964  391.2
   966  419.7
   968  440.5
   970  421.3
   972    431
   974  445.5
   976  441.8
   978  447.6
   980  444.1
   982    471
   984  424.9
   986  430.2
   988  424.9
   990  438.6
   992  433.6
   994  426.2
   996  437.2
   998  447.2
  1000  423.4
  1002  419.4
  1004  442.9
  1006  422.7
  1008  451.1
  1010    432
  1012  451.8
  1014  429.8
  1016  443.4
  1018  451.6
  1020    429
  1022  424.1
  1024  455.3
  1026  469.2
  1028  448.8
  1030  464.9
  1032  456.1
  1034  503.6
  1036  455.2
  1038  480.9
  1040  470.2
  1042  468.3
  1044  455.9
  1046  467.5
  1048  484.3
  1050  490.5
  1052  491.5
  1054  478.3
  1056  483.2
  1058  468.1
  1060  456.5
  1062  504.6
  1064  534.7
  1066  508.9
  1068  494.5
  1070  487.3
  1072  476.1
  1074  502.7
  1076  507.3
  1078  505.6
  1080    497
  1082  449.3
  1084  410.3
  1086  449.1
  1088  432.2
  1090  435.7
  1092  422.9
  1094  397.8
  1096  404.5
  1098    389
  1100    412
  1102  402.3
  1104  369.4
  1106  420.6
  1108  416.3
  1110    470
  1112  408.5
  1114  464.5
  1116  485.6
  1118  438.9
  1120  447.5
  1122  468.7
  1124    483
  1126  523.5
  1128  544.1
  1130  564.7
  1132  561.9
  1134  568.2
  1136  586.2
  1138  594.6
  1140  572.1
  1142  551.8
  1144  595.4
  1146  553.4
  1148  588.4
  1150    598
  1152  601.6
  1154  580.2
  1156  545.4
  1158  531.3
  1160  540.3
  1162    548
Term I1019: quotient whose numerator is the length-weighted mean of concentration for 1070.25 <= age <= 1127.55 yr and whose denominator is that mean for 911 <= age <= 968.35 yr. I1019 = 1.23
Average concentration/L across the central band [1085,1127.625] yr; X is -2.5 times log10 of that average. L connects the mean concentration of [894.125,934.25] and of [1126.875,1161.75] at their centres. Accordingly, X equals 0.22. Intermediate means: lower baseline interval 354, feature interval 437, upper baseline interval 569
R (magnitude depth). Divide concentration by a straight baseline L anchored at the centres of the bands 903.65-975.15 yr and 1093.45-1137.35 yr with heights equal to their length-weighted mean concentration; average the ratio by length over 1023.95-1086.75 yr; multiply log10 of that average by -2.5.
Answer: -0.11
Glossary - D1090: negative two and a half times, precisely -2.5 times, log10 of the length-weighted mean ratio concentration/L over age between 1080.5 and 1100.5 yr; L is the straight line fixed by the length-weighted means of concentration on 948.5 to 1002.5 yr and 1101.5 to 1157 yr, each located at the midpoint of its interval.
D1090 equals 0.16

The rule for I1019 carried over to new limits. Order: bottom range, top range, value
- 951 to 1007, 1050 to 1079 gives 1.16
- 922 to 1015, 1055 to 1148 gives 1.19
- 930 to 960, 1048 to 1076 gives 1.30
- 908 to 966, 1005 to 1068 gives 1.29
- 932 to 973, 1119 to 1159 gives 1.42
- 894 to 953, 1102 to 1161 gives 1.44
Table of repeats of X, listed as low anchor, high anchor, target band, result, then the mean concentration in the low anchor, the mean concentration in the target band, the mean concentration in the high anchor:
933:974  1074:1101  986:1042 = -0.08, 391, 446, 442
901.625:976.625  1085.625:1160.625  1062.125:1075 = -0.10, 373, 501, 495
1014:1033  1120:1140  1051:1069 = -0.03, 448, 491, 540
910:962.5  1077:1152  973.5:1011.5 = -0.10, 357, 437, 485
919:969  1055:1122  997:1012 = -0.08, 366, 435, 453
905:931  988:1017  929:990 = -0.05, 335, 402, 435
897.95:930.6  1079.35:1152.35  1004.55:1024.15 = -0.06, 349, 438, 485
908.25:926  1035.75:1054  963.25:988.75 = -0.10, 329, 434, 475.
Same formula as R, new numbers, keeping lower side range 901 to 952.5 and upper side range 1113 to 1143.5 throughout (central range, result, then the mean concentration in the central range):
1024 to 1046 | -0.05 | 467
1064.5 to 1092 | 0.02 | 473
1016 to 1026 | -0.02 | 443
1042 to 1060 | -0.04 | 476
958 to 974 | -0.06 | 411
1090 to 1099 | 0.21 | 407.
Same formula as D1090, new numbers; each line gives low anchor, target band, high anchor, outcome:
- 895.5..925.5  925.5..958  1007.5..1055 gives 0.044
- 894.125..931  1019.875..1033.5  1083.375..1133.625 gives -0.108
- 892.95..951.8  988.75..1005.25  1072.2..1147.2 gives -0.067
